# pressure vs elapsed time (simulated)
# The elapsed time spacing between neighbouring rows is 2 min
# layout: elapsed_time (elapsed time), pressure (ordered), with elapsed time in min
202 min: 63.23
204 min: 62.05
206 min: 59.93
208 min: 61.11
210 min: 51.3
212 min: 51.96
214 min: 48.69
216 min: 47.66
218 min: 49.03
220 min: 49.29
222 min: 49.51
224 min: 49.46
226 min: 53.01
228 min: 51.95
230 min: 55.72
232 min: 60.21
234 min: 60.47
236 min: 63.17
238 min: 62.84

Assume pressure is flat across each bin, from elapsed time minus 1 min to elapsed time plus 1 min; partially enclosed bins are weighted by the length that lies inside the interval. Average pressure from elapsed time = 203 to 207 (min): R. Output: 61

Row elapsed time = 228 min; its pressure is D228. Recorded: 51.95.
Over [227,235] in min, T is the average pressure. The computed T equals 57.1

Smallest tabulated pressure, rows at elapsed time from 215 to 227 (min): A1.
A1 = 47.66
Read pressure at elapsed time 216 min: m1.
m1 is 47.66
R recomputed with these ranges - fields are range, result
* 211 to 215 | 50.3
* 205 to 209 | 60.5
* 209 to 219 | 49.7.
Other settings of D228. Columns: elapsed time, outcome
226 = 53.01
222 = 49.51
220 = 49.29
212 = 51.96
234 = 60.47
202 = 63.23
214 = 48.69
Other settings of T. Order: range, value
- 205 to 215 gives 54.6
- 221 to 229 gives 51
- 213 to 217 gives 48.2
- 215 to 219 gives 48.3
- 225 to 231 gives 53.6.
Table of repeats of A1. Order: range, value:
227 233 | 51.95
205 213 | 51.3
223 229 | 49.46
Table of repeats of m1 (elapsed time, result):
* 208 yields 61.11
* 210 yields 51.3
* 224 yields 49.46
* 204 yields 62.05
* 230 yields 55.72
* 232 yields 60.21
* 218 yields 49.03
